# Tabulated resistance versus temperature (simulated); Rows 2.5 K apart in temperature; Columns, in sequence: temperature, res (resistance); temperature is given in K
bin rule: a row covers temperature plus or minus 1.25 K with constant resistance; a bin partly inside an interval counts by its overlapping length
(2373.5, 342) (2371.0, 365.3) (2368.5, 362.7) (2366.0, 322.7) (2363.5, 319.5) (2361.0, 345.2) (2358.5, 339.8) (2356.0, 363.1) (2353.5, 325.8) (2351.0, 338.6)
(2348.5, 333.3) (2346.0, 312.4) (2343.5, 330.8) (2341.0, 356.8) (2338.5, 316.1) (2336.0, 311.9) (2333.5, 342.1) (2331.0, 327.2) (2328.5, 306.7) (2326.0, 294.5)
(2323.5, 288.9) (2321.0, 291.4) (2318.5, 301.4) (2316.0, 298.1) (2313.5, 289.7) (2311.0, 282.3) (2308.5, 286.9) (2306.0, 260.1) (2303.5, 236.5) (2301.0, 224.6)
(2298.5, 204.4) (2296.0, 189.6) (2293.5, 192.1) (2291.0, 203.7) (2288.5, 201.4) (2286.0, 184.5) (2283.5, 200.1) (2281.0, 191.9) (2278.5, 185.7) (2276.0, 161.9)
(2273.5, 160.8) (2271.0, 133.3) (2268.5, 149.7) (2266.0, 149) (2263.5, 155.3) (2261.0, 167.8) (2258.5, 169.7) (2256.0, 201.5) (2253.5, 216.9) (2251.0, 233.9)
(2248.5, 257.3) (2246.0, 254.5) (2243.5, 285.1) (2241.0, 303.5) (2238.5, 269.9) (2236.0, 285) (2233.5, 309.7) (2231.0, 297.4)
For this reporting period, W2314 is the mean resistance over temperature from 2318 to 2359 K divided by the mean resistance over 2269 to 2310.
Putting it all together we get 1.61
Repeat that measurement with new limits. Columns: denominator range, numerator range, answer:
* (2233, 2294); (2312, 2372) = 1.56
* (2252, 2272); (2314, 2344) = 1.85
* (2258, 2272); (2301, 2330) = 1.84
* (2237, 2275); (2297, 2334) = 1.35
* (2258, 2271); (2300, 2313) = 1.68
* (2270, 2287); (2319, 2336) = 1.77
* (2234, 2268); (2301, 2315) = 1.18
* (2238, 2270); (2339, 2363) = 1.57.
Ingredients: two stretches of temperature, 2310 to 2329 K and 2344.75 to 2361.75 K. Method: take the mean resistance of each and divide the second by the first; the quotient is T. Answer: 1.1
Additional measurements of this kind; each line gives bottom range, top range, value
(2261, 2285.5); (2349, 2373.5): 2.06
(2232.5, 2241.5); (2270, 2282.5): 0.58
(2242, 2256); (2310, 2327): 1.19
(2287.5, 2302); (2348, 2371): 1.68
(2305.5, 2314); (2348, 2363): 1.21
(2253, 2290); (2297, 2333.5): 1.60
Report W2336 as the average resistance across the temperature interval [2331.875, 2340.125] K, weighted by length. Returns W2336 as 325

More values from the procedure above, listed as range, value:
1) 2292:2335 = 271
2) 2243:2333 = 227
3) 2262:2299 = 177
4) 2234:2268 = 227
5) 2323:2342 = 319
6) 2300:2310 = 253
